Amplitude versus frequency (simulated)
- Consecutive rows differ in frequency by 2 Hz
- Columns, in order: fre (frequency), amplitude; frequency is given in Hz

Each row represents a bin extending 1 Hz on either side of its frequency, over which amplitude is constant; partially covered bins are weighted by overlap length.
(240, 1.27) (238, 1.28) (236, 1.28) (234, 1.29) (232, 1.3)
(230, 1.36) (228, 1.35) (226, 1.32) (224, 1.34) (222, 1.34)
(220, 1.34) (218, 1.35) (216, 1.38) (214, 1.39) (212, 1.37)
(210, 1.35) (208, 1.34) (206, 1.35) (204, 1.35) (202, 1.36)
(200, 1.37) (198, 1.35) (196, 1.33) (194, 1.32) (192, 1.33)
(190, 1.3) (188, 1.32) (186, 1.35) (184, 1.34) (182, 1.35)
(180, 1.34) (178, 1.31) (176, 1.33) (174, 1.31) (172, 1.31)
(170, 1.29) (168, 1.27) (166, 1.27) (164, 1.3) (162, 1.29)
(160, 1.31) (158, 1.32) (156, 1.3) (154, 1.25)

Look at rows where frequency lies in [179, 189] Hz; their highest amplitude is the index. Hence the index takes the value 1.35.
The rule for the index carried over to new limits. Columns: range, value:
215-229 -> 1.38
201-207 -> 1.36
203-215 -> 1.39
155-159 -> 1.32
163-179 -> 1.33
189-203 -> 1.37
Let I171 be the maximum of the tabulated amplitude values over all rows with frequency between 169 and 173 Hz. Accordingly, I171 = 1.31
